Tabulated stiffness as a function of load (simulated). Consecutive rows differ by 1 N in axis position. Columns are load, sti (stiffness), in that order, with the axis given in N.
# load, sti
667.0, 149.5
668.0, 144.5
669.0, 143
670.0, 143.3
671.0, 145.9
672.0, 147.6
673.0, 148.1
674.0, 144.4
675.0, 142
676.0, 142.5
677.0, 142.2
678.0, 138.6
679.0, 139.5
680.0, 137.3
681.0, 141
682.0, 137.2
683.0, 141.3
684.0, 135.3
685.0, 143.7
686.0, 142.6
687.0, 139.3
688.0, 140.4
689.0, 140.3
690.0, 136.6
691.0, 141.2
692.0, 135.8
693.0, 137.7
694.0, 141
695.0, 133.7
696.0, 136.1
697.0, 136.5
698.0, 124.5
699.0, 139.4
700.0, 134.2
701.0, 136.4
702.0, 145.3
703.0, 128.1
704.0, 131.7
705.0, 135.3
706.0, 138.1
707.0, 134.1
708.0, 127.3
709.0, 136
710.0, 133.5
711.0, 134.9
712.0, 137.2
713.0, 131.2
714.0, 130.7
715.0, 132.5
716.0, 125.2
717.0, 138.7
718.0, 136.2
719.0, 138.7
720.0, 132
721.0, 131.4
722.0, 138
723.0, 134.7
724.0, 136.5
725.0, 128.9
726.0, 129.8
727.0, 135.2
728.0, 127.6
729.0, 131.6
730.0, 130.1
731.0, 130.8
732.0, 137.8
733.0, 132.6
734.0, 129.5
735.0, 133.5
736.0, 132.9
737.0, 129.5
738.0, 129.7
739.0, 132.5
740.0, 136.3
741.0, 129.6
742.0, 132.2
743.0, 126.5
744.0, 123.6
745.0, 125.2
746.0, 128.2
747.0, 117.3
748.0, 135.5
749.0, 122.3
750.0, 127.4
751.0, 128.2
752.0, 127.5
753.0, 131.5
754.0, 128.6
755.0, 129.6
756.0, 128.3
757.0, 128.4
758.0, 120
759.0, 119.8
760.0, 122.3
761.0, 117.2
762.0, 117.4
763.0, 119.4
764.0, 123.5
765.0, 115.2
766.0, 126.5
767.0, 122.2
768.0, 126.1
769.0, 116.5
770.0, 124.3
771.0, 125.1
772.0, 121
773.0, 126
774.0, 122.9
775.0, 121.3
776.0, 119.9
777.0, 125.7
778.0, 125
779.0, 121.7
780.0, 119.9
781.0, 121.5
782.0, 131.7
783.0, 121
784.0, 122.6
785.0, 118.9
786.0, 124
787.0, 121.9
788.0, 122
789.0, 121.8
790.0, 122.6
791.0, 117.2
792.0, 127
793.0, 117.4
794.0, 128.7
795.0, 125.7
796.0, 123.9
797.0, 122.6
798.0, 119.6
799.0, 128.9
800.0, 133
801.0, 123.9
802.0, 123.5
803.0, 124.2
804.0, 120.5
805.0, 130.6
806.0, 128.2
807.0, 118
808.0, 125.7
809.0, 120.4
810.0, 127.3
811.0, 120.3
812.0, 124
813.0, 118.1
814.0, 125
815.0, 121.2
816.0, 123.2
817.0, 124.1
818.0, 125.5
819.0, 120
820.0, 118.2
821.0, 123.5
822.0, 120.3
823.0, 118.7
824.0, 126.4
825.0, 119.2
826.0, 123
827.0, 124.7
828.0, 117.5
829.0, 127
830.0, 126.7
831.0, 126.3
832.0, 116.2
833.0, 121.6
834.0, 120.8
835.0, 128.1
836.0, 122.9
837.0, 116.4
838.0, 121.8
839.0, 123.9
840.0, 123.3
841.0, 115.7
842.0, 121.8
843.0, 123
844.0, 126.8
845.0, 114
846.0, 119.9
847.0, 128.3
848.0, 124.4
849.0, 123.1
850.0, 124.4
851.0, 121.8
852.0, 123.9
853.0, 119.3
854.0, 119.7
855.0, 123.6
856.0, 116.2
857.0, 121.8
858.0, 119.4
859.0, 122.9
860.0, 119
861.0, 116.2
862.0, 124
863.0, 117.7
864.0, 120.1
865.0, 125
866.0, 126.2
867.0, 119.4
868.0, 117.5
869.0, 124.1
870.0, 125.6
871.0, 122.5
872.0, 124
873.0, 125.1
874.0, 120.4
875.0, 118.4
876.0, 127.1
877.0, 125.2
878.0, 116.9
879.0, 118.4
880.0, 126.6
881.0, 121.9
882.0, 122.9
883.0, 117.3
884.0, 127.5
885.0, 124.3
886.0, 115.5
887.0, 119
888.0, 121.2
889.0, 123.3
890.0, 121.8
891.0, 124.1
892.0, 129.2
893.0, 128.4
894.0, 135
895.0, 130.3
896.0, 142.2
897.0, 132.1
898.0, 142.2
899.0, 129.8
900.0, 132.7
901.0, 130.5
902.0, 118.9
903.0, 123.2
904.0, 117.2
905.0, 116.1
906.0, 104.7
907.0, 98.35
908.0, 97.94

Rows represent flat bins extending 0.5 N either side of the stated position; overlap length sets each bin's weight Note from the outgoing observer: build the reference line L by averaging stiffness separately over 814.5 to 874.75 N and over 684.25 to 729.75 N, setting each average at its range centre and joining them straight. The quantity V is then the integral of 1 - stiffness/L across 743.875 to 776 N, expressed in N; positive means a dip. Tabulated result 1.5 N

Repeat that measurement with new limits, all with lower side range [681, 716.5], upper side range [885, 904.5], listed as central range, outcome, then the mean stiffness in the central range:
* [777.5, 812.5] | 2.13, 124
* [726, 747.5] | 0.66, 130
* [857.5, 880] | 1.15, 122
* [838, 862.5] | 1.44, 122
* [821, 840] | 1.12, 122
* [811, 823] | 0.80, 122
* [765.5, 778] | 0.89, 123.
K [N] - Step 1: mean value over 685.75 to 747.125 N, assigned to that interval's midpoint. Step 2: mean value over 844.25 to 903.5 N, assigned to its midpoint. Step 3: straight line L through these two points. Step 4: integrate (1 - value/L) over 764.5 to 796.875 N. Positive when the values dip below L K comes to 1.69 N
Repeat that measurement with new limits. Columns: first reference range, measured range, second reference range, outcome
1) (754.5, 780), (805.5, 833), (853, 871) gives -0.18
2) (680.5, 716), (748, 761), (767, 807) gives 0.20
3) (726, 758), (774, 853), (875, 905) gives 2.90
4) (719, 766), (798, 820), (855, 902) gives 0.43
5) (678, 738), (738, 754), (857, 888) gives 0.44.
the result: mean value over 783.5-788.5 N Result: 122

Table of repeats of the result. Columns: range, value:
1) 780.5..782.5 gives 127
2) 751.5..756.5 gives 129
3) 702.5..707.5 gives 133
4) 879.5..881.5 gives 124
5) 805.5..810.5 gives 124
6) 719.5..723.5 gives 134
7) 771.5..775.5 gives 123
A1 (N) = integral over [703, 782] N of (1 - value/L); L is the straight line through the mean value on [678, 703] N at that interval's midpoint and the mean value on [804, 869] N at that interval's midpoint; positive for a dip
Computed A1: 2.4 N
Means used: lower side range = 138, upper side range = 122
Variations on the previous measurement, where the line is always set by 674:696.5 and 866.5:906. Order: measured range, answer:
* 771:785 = 1.0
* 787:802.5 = 0.9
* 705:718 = 0.4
